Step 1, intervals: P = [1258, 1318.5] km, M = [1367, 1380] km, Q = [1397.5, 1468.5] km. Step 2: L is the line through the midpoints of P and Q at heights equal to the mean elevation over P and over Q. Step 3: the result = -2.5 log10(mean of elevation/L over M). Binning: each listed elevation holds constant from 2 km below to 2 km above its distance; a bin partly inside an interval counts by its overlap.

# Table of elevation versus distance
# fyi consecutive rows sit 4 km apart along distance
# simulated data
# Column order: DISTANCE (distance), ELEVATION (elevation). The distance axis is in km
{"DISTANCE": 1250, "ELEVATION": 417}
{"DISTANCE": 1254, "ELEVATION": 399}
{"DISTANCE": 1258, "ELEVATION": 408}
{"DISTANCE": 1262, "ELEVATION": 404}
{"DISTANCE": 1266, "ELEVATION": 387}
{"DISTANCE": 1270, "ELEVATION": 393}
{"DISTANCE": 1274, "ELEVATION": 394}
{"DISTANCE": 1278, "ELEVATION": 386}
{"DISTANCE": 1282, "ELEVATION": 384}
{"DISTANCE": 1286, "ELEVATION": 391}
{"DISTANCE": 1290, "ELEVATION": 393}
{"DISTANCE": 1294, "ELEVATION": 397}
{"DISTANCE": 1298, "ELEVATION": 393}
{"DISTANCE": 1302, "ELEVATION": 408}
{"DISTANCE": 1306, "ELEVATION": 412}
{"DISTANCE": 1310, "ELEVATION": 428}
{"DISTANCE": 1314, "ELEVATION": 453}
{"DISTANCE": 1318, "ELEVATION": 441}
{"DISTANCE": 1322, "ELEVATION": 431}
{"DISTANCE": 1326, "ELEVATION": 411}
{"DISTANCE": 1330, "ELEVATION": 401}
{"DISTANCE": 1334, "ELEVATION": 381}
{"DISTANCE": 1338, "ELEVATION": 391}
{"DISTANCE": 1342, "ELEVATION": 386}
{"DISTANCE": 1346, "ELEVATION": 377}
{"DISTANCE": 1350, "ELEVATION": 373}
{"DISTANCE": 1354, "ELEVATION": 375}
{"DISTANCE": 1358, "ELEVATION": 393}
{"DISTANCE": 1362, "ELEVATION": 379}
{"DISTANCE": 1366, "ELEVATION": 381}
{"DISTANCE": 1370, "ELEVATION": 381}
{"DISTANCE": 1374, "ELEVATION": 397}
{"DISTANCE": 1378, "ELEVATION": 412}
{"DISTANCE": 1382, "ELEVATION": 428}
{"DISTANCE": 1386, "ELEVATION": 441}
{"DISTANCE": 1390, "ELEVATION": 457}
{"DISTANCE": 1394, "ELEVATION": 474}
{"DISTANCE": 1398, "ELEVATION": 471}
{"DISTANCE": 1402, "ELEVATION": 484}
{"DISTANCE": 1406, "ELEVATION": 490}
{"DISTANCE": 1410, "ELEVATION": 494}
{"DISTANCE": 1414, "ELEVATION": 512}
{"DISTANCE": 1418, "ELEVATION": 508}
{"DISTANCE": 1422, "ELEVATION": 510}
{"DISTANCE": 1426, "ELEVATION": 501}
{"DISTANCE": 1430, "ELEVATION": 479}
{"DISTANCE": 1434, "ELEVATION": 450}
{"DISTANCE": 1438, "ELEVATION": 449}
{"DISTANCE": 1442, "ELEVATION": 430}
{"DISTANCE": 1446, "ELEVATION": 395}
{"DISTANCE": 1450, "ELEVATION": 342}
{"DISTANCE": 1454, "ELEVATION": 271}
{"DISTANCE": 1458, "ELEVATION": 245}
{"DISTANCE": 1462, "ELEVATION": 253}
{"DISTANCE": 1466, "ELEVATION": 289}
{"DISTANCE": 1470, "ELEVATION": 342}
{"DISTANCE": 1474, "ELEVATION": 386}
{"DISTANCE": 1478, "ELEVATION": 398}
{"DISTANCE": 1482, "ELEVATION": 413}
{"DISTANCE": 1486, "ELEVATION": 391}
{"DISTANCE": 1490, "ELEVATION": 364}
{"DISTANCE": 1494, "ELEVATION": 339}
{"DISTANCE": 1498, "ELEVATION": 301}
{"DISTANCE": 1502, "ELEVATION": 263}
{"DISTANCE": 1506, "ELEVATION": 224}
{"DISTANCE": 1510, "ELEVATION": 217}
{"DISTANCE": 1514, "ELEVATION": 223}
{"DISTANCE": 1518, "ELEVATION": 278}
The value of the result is 0.05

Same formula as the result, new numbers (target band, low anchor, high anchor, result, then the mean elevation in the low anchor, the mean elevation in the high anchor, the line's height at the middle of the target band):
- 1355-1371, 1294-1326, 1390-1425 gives 0.20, 421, 491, 459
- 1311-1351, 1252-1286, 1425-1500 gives -0.05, 394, 369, 386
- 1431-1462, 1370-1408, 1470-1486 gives 0.13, 447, 391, 411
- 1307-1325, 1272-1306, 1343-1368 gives -0.12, 394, 380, 388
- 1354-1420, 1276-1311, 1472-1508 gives -0.19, 398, 342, 372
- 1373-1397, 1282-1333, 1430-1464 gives -0.14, 411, 362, 384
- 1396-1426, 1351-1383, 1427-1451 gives -0.19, 392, 431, 416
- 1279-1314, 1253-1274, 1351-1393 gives -0.01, 398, 405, 400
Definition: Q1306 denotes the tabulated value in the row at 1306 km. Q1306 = 412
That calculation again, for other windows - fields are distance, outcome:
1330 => 401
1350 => 373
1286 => 391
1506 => 224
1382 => 428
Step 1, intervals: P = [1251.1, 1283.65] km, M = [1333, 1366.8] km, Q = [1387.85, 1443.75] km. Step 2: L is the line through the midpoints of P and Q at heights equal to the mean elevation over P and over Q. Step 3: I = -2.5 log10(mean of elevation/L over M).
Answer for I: 0.16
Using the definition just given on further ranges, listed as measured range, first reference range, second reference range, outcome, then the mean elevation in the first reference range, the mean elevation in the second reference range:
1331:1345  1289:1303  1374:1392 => 0.073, 397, 430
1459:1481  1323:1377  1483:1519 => -0.073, 388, 293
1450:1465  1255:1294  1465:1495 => 0.347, 394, 369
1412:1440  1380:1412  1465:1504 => -0.140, 467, 350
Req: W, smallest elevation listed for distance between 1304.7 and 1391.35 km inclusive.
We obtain 373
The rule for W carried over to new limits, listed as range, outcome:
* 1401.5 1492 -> 245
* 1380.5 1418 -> 428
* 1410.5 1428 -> 501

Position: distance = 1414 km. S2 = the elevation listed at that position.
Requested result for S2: 512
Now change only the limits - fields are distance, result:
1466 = 289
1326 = 411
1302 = 408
